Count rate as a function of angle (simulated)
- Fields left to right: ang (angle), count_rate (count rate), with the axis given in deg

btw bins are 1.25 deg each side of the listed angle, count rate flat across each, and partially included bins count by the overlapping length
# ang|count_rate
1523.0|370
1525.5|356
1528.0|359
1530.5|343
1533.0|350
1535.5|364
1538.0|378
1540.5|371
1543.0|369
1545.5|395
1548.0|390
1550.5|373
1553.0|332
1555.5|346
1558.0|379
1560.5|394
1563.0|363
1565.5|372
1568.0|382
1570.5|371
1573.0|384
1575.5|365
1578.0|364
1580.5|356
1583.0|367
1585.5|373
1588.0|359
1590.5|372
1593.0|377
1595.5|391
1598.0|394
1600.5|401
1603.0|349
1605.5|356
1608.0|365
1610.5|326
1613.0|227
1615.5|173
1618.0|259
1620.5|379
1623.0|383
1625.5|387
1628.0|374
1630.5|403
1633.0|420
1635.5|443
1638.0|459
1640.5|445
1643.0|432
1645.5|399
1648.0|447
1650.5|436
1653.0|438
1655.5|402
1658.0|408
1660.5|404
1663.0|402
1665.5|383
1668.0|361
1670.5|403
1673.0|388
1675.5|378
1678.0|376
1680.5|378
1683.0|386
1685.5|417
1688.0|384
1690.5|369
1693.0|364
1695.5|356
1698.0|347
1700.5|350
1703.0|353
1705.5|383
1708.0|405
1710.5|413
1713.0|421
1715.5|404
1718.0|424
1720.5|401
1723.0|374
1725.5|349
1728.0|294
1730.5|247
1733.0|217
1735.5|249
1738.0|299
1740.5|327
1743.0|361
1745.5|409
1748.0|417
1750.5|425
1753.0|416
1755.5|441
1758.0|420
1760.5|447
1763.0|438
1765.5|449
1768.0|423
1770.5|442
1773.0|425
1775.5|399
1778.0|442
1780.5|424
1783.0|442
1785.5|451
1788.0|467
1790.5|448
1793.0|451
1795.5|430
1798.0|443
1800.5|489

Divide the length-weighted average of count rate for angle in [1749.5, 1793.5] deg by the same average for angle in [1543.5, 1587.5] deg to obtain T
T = 1.18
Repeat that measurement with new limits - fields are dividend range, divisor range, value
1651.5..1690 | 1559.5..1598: 1.05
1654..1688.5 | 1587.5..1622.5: 1.16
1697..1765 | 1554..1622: 1.05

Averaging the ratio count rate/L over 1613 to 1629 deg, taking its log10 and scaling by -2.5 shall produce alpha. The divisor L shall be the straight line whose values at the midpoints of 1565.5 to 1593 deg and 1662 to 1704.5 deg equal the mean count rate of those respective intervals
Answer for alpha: 0.17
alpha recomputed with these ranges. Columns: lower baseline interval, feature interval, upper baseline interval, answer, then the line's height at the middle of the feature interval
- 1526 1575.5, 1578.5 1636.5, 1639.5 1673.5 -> 0.097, 391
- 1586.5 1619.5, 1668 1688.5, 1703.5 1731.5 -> -0.076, 361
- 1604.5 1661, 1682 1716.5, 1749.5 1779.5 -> 0.066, 406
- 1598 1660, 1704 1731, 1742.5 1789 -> 0.094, 412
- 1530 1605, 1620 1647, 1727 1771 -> -0.113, 372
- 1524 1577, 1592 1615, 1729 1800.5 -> 0.087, 377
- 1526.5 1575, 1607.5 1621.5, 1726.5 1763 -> 0.280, 365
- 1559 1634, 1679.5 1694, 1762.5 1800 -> 0.042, 398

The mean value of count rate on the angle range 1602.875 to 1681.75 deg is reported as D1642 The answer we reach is 381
